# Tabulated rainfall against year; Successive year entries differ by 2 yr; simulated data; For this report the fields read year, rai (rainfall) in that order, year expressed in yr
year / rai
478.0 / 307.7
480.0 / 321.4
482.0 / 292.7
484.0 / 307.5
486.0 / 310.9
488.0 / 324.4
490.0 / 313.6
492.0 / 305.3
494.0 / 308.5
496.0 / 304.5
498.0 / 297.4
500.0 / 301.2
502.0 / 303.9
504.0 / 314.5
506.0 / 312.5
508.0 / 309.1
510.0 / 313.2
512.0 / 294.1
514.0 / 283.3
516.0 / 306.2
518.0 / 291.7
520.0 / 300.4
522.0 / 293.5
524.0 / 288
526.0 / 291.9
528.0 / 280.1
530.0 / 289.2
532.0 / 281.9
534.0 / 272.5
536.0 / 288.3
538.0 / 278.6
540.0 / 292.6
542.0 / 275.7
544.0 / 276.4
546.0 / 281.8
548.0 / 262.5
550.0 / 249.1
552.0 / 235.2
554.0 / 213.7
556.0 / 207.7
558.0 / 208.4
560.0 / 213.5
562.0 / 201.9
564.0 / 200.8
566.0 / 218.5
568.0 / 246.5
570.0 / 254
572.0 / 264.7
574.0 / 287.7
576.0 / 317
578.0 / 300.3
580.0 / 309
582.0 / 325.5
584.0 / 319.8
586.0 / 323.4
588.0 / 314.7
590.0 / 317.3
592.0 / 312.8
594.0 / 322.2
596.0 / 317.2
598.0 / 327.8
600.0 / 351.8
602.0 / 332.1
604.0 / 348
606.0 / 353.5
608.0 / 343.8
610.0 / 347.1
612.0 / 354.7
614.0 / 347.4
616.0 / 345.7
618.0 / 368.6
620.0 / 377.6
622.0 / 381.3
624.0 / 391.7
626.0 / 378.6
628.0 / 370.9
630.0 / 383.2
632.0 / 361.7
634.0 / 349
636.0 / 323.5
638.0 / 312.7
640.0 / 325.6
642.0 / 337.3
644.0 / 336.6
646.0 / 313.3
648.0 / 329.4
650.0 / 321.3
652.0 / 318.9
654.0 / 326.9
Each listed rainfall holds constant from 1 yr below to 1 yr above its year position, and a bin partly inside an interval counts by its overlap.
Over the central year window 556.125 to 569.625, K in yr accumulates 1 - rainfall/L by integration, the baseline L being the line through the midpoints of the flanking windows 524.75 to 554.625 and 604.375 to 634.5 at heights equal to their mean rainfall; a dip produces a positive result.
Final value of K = 3.7 yr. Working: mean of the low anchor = 272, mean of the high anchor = 364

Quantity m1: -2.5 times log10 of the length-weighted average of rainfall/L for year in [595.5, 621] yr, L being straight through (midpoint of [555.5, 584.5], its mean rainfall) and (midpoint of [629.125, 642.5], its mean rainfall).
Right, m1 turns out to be -0.14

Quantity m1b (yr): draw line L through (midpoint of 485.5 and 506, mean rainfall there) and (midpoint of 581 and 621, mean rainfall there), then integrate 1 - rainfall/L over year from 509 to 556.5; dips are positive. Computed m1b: 6.1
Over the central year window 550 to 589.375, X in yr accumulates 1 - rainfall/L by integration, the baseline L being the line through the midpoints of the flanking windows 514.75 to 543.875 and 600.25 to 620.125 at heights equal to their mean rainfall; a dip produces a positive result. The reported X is 7.2 yr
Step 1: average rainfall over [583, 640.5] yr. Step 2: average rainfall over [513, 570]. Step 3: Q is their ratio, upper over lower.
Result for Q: 1.32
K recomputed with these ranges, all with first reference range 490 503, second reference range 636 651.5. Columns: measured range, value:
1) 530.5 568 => 7.6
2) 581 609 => -1.0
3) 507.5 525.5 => 0.6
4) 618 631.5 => -2.4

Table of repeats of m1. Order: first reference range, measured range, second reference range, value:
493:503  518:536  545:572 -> -0.07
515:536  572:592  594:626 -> 0.07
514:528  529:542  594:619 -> 0.07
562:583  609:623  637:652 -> -0.19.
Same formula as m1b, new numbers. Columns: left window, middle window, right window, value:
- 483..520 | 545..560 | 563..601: 3.2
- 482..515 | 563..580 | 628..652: 3.1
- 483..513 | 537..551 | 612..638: 2.3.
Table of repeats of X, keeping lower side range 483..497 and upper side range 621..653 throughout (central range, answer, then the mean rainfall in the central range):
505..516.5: 0.46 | 303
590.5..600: 0.36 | 323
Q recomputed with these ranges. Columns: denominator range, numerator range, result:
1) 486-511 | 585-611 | 1.07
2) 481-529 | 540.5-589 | 0.87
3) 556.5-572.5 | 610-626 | 1.63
